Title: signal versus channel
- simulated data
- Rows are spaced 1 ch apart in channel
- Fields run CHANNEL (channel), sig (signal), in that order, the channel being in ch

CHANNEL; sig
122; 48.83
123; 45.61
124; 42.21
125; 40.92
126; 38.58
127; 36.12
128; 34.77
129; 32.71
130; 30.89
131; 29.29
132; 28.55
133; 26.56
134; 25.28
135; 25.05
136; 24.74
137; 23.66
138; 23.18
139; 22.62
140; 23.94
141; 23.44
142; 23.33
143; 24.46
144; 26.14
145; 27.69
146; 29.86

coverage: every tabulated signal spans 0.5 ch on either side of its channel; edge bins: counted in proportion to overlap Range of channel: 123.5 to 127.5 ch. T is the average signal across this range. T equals 39.5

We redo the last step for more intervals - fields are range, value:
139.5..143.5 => 23.8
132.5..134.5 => 25.9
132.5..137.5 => 25.1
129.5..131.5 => 30.1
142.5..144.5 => 25.3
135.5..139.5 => 23.5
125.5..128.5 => 36.5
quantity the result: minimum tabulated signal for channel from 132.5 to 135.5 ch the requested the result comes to 25.05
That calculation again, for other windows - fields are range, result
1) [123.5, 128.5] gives 34.77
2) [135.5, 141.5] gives 22.62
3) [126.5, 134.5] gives 25.28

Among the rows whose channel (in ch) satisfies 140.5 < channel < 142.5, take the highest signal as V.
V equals 23.44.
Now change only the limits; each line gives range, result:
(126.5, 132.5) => 36.12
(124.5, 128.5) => 40.92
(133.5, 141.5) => 25.28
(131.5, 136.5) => 28.55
